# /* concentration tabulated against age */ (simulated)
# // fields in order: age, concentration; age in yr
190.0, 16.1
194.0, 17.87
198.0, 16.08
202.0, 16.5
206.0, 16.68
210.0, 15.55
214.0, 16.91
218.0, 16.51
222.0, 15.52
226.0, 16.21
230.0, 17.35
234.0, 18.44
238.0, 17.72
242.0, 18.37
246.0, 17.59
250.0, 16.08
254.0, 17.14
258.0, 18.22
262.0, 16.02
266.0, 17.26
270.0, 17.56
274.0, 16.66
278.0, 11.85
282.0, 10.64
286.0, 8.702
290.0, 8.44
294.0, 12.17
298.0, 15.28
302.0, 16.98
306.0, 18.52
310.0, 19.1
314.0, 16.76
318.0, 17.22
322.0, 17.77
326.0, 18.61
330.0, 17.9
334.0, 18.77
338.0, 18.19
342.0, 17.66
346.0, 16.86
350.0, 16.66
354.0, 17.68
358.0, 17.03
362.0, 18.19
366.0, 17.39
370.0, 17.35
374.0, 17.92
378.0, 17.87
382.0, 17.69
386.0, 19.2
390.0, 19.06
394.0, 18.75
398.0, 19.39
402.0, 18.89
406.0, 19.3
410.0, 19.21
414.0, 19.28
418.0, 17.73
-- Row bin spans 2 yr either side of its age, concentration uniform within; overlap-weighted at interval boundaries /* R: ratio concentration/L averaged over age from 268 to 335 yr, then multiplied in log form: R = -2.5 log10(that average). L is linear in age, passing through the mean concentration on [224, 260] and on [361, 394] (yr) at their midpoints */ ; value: 0.15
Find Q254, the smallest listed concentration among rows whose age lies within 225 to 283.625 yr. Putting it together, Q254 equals 10.64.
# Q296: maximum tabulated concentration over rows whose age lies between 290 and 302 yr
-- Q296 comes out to 16.98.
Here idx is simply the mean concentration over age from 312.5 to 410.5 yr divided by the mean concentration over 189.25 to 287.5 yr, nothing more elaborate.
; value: 1.1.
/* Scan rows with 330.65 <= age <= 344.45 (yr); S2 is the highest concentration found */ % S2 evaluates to 18.77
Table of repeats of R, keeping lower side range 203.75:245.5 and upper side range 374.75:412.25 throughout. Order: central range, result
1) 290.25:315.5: 0.12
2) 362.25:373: 0.06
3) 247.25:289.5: 0.17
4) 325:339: -0.01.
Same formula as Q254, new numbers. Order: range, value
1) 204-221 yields 15.55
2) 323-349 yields 16.86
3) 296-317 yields 15.28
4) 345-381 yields 16.66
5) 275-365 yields 8.44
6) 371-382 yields 17.69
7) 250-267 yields 16.02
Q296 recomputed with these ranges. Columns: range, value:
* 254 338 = 19.1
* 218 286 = 18.44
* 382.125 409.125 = 19.39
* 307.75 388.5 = 19.2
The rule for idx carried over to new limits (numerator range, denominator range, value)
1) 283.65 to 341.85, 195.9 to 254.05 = 0.95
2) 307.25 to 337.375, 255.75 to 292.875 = 1.30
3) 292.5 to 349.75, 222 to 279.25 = 1.02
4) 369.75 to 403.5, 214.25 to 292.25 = 1.19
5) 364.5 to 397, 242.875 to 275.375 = 1.06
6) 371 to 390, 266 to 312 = 1.27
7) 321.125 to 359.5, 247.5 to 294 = 1.23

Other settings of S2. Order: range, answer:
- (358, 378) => 18.19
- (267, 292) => 17.56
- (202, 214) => 16.91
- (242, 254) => 18.37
